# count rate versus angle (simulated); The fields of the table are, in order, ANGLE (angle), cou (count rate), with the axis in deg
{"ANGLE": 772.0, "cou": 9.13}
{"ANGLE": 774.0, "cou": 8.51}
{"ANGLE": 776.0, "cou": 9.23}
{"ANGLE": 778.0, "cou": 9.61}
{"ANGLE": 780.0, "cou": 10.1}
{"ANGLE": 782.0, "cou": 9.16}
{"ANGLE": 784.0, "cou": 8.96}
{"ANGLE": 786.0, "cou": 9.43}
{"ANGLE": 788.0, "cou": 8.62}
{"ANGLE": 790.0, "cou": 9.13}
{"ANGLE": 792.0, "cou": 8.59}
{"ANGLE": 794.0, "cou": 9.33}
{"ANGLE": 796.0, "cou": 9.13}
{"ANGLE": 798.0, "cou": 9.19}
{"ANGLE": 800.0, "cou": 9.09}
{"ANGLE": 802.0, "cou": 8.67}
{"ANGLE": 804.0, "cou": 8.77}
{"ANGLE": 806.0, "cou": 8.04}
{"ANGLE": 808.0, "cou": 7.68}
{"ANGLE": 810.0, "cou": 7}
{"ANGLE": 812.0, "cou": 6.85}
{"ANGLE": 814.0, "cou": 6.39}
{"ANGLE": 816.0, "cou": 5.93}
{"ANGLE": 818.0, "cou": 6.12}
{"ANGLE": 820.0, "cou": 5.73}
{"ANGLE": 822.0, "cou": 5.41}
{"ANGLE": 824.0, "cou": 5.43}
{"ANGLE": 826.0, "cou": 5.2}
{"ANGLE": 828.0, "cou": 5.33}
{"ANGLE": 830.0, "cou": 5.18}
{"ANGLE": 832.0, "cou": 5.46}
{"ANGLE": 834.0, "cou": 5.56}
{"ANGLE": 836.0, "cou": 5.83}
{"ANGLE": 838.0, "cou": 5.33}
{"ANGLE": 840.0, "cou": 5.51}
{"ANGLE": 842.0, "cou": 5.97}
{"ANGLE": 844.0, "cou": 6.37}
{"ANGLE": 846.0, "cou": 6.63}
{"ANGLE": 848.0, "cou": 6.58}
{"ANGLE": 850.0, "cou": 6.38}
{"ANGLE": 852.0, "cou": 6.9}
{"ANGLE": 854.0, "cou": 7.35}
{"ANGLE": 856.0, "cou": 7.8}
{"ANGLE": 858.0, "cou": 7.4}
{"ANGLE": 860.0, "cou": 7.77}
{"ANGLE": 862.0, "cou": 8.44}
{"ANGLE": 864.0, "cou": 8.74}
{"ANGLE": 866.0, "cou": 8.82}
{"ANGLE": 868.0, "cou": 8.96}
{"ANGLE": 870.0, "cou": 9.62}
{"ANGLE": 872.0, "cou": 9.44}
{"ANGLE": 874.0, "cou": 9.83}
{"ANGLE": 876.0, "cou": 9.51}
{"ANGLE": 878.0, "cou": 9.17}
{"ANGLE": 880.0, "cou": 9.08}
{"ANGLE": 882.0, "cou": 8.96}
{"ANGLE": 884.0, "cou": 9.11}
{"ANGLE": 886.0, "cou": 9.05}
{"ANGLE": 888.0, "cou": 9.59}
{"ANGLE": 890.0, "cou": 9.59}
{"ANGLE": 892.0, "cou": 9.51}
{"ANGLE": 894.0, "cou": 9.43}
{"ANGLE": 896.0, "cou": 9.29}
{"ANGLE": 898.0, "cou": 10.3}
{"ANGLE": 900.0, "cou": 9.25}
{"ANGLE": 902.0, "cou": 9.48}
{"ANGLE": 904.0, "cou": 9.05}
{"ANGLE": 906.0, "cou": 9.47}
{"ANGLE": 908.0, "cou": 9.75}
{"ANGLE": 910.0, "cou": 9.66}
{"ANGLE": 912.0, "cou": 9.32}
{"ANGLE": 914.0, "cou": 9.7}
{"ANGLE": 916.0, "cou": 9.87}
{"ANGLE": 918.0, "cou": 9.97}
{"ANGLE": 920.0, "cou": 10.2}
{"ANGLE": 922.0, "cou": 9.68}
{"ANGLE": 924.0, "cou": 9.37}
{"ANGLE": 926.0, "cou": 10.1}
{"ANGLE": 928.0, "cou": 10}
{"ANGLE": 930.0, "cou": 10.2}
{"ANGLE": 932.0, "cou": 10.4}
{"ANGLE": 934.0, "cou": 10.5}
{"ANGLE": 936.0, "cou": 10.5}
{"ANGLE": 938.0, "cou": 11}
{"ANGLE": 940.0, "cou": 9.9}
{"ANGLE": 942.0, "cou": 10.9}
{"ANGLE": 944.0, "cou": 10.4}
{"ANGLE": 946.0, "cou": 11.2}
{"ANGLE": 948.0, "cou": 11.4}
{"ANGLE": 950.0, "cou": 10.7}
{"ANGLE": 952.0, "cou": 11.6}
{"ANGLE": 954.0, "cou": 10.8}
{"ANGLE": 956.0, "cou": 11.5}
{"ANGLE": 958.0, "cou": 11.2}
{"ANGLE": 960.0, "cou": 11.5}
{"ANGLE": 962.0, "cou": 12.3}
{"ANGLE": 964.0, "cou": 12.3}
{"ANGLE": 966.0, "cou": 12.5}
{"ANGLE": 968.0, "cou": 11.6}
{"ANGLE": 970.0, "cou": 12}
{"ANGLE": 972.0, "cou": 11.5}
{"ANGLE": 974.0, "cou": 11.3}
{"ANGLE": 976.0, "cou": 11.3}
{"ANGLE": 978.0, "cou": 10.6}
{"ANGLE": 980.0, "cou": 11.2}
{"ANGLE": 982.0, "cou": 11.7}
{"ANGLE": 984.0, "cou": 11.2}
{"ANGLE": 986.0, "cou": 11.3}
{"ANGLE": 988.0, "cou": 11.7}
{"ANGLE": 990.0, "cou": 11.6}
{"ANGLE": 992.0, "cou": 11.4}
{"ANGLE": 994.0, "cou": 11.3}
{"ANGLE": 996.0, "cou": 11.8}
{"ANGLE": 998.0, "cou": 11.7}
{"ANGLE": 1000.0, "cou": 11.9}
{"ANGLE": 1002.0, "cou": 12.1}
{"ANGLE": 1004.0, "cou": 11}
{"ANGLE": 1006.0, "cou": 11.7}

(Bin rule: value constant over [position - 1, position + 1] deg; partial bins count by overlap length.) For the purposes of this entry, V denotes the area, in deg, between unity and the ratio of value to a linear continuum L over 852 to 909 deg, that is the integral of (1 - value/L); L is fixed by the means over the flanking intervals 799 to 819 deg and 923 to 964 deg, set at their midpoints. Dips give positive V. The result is 1.4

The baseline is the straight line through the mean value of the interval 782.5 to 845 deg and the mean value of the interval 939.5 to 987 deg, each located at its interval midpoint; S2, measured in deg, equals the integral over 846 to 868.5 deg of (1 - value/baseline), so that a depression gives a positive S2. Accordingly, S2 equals 1.83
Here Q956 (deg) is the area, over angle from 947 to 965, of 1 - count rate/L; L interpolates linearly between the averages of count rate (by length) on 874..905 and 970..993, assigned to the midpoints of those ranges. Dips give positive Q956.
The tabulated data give -1.1 deg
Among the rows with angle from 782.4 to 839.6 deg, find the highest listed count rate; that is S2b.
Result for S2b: 9.43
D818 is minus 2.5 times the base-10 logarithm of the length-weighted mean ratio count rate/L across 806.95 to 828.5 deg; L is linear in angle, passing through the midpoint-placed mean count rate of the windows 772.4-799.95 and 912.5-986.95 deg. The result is 0.47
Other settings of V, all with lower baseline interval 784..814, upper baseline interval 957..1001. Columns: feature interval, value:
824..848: 9.0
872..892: 1.2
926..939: 0.5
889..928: 2.7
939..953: 0.2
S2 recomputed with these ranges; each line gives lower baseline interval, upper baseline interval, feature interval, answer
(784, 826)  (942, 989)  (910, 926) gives 0.88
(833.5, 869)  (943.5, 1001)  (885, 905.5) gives -1.91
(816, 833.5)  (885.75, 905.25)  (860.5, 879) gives -2.54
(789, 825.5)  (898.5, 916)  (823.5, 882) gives 8.44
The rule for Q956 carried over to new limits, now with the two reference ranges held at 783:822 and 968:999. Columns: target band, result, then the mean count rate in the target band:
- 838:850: 3.6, 6.15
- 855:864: 1.1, 7.95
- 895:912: 0.7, 9.52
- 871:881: 0.0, 9.41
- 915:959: 0.2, 10.5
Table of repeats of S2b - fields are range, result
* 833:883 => 9.83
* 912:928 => 10.2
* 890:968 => 12.5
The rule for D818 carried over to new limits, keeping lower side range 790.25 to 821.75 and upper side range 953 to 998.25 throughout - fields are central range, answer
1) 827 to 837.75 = 0.459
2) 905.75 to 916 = 0.052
